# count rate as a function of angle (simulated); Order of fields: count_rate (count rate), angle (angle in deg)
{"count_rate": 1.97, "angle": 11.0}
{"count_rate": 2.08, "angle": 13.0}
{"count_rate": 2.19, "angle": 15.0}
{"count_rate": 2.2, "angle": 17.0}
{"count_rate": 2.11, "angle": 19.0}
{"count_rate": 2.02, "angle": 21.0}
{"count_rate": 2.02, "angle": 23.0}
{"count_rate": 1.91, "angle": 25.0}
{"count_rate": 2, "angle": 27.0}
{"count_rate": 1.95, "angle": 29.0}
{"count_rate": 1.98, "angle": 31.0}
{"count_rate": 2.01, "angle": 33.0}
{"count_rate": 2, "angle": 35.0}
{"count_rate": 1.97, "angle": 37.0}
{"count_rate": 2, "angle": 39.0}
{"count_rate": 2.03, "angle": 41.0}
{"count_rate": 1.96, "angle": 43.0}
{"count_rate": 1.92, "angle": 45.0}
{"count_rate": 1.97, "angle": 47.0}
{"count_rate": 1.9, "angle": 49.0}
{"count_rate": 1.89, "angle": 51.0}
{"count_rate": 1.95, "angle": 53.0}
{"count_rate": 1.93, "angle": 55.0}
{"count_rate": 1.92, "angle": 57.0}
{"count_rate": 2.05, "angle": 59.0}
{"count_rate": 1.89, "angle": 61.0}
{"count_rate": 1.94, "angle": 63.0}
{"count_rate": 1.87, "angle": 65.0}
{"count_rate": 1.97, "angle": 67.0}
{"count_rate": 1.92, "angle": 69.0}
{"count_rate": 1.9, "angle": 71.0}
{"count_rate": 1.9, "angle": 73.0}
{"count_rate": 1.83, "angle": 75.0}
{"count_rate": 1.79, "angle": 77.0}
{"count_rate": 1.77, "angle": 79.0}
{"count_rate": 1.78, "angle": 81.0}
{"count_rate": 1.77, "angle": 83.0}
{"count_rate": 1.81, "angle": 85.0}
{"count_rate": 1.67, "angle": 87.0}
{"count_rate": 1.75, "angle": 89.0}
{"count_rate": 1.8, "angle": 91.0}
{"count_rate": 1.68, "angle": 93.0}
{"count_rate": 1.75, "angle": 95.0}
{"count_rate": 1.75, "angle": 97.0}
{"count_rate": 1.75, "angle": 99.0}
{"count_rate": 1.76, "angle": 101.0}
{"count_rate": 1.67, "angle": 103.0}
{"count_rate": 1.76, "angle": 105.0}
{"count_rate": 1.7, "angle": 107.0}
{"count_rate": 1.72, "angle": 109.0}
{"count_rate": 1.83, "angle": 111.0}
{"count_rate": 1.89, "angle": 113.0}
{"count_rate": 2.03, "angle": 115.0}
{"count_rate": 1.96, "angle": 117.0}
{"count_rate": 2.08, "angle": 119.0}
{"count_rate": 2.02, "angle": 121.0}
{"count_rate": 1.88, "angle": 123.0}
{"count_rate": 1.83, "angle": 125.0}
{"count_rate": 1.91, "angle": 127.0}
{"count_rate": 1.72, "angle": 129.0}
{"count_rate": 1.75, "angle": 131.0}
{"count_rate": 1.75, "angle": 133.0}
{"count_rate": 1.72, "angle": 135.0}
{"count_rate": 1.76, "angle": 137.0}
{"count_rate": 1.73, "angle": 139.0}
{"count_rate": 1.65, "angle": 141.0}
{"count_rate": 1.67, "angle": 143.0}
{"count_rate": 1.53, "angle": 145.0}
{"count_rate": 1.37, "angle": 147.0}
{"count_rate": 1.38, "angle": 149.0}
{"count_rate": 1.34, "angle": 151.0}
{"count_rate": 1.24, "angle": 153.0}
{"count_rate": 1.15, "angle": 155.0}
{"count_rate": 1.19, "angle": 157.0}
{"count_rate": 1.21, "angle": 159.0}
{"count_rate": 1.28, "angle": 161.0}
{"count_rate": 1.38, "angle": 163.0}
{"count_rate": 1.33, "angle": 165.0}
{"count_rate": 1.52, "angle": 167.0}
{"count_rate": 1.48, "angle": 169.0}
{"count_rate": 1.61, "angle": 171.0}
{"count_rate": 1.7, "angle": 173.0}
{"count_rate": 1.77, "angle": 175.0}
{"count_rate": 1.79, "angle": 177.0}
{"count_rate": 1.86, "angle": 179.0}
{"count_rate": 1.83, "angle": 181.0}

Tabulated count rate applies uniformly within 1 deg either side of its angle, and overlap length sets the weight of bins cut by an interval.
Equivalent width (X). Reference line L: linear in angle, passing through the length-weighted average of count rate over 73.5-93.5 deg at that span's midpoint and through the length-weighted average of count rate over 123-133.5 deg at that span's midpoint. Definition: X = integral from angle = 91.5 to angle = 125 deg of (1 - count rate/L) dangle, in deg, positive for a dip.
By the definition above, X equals -0.7 deg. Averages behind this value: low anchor 1.77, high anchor 1.8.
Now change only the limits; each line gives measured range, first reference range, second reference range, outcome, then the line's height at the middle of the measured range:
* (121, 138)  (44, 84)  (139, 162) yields -3.4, 1.5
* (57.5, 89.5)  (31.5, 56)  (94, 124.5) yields 0.9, 1.9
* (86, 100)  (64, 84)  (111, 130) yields 1.1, 1.88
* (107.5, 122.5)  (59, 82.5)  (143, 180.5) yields -2.2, 1.67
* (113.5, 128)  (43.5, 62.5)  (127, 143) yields -1.5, 1.77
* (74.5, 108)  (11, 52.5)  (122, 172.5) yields 0.2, 1.76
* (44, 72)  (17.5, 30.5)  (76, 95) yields -0.9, 1.87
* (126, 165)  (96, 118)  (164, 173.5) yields 3.0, 1.63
